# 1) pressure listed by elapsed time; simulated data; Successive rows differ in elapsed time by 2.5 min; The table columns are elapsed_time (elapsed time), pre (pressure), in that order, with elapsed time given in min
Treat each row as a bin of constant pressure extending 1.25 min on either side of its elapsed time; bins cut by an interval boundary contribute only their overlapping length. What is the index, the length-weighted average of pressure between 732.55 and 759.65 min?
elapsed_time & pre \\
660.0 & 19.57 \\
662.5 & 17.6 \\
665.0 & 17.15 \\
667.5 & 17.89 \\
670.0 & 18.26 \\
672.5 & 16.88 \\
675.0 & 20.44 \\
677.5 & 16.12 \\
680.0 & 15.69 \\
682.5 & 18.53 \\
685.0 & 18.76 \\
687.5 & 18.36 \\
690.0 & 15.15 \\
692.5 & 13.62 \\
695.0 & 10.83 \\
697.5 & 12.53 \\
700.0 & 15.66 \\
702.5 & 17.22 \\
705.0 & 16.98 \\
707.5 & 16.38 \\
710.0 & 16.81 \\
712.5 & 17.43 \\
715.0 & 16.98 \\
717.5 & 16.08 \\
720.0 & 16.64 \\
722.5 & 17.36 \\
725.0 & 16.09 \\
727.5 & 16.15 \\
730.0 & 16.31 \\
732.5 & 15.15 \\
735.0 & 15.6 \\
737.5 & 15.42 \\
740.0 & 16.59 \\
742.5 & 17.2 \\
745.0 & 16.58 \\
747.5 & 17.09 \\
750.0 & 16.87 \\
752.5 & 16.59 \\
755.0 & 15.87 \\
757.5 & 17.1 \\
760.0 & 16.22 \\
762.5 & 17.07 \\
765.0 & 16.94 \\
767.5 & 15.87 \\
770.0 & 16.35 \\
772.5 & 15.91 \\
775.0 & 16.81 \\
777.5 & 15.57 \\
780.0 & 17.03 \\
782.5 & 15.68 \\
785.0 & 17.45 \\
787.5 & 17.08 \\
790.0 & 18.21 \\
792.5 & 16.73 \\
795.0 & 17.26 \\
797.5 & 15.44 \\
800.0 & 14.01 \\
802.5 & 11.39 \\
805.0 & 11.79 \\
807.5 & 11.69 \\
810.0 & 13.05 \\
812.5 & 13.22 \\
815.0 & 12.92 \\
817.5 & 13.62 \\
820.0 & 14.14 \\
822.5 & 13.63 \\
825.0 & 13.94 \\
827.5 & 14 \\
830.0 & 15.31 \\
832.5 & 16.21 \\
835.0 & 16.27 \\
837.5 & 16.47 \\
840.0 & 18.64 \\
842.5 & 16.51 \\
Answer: 16.4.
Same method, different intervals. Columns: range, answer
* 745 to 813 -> 15.8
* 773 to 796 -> 16.8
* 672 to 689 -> 17.8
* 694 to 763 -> 16.2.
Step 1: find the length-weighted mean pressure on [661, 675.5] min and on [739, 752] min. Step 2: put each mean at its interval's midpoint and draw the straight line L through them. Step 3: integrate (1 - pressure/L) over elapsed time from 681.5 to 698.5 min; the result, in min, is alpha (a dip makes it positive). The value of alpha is 2.2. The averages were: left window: 17.9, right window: 16.9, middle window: 15.4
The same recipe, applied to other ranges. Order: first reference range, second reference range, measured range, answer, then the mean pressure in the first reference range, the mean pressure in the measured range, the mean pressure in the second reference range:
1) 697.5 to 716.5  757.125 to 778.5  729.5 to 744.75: 0.4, 16.5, 16.1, 16.4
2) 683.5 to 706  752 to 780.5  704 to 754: -1.8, 15.5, 16.5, 16.4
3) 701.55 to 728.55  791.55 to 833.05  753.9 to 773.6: -1.4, 16.7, 16.4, 14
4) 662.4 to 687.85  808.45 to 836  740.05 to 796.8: -4.5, 17.8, 16.7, 14.2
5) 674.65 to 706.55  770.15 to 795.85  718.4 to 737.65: 0.2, 16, 16.1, 16.7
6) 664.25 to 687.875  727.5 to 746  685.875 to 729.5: 2.5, 17.8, 15.9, 16.1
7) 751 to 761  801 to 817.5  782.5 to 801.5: -3.7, 16.5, 16.5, 12.5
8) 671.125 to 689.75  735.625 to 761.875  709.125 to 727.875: 0.4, 17.7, 16.7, 16.5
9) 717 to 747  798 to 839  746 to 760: -0.8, 16.3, 16.7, 13.9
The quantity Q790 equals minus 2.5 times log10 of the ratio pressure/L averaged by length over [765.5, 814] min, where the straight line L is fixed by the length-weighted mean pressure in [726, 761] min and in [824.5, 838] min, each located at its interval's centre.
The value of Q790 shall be 0.038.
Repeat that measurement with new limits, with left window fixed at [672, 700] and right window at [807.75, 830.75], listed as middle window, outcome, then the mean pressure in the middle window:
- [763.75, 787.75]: -0.14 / 16.4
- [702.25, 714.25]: -0.09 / 16.9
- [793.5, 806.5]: 0.00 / 14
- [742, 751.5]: -0.13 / 16.9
